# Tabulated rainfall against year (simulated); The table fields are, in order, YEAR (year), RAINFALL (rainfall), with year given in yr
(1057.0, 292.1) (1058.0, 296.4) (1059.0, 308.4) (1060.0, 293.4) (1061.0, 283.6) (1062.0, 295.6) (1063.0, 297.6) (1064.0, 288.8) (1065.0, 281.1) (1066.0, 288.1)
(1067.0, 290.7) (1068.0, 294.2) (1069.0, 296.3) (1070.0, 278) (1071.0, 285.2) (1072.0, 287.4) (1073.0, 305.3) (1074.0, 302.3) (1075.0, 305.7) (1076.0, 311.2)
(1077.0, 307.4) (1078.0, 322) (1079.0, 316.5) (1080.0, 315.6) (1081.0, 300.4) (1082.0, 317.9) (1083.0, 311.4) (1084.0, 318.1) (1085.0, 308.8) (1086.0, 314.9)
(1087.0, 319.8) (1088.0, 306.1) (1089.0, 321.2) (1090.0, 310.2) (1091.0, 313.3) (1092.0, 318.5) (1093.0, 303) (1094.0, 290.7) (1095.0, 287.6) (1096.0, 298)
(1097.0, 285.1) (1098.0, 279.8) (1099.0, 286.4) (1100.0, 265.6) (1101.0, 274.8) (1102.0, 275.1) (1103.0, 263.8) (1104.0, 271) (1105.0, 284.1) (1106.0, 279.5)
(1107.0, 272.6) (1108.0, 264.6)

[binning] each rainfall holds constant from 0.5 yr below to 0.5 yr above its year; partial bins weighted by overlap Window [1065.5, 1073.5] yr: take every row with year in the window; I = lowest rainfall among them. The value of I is 278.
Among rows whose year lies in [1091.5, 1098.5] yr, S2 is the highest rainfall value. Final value 318.5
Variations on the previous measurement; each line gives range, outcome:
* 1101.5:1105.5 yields 284.1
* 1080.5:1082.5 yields 317.9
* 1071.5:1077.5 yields 311.2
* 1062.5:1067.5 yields 297.6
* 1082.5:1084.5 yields 318.1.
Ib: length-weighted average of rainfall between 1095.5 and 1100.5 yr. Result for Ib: 283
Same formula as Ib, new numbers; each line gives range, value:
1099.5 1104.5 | 270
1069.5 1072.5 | 284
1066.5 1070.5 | 290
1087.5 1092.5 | 314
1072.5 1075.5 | 304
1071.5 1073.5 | 296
